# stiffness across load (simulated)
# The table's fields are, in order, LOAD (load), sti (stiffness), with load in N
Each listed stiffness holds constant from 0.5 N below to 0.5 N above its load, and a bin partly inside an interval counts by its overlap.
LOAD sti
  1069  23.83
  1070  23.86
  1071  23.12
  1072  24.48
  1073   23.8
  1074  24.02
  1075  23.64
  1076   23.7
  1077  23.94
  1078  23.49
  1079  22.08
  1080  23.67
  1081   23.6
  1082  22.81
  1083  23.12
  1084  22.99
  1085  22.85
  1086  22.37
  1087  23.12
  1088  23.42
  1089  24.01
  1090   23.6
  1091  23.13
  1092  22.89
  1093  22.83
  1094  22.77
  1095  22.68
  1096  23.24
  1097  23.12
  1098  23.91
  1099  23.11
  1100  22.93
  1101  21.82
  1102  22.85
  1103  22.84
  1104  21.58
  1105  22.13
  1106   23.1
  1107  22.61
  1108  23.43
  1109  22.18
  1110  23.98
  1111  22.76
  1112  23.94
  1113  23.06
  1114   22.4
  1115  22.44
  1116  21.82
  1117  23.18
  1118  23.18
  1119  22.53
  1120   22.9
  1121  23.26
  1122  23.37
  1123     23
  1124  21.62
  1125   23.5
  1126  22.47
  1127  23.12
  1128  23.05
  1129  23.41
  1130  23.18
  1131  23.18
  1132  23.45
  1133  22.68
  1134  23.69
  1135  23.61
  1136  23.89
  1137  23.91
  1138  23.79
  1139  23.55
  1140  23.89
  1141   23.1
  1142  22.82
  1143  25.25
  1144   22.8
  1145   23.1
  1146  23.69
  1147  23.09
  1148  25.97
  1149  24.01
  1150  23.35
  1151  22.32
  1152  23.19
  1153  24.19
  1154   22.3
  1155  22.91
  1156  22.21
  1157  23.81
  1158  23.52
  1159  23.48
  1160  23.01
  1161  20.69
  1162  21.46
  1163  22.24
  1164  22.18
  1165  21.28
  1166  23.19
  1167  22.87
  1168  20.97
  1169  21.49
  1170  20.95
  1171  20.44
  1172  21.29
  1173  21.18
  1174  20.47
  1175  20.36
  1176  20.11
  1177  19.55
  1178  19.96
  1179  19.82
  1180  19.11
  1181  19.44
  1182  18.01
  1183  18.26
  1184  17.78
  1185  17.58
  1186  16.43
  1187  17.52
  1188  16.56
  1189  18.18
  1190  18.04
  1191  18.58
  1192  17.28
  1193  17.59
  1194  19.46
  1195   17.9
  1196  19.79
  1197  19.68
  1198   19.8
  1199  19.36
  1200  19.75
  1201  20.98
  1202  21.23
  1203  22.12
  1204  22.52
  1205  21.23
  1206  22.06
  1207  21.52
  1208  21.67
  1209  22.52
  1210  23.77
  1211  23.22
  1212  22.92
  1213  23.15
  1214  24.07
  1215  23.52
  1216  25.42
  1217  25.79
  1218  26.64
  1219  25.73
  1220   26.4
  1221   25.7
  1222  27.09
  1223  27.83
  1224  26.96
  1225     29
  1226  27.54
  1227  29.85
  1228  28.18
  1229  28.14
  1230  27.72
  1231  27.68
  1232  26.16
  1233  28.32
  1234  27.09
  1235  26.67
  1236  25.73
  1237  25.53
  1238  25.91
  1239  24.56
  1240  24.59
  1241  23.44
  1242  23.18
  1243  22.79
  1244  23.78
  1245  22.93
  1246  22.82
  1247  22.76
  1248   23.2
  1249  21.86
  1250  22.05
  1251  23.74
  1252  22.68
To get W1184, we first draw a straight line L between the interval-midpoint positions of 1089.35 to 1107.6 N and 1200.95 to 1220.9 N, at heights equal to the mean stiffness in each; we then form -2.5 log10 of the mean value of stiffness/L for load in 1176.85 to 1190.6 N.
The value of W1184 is 0.26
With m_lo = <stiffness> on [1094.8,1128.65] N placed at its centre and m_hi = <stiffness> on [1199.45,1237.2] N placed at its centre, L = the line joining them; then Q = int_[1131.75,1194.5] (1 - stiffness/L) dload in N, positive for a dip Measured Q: 6.38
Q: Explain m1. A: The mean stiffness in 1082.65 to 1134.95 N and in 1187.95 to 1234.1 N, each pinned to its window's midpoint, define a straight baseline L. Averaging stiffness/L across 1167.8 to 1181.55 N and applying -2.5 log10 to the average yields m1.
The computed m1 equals 0.143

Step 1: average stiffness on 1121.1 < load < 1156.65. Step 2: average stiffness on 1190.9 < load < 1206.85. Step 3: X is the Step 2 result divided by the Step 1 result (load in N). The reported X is 0.9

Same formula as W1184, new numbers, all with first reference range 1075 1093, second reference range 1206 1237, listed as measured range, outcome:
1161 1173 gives 0.15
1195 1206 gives 0.23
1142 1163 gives 0.06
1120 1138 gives 0.04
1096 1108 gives 0.04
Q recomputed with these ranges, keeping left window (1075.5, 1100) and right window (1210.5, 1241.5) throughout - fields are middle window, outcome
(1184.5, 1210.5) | 5.9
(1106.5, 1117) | 0.4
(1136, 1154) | 0.6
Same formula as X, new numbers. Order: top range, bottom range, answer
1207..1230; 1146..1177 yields 1.15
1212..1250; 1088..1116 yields 1.11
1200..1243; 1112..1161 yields 1.08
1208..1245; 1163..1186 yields 1.27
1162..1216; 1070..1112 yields 0.88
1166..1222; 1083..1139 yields 0.91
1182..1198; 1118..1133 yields 0.79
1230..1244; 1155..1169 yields 1.14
